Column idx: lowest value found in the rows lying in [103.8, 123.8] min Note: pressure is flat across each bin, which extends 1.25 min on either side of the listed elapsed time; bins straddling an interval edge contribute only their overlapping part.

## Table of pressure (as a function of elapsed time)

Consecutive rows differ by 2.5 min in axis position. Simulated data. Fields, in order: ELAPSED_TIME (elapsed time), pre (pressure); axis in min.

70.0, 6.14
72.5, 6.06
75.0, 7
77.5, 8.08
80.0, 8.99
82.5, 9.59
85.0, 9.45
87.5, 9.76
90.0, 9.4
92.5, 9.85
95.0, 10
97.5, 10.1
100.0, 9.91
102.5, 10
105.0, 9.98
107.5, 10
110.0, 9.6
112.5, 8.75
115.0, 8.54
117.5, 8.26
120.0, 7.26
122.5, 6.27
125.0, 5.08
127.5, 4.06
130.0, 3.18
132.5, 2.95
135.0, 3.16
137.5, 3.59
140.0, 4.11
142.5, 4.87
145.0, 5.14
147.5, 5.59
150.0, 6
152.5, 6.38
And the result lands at 6.27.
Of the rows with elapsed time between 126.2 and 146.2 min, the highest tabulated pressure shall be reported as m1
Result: 5.14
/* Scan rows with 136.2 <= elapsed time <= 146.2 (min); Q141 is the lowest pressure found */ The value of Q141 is 3.59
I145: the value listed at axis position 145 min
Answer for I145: 5.14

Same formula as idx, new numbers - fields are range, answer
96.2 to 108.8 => 9.91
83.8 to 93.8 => 9.4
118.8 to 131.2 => 3.18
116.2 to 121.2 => 7.26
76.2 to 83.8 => 8.08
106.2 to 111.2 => 9.6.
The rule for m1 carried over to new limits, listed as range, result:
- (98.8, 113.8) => 10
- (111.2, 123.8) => 8.75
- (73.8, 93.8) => 9.85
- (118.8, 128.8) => 7.26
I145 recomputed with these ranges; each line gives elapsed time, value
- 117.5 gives 8.26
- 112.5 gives 8.75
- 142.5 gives 4.87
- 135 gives 3.16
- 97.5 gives 10.1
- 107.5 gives 10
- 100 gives 9.91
